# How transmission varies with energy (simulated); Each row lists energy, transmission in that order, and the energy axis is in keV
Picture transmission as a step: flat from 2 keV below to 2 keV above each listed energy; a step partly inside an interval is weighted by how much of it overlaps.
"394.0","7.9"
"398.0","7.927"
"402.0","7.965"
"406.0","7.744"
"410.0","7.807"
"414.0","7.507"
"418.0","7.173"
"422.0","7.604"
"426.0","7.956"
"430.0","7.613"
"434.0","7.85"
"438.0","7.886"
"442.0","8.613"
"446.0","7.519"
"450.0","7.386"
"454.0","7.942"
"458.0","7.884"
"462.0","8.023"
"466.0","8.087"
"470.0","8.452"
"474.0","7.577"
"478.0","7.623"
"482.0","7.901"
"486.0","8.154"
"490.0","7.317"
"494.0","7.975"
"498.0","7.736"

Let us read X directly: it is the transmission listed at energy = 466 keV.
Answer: 8.087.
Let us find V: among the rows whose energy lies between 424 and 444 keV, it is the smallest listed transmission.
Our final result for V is 7.613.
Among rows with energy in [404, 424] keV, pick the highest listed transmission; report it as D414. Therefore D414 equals 7.807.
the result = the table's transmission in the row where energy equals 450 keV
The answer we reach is 7.386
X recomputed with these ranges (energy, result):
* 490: 7.317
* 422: 7.604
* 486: 8.154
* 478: 7.623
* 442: 8.613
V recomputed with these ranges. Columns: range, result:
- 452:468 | 7.884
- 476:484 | 7.623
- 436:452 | 7.386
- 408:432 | 7.173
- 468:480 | 7.577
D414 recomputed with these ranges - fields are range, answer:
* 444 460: 7.942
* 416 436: 7.956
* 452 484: 8.452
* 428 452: 8.613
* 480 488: 8.154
